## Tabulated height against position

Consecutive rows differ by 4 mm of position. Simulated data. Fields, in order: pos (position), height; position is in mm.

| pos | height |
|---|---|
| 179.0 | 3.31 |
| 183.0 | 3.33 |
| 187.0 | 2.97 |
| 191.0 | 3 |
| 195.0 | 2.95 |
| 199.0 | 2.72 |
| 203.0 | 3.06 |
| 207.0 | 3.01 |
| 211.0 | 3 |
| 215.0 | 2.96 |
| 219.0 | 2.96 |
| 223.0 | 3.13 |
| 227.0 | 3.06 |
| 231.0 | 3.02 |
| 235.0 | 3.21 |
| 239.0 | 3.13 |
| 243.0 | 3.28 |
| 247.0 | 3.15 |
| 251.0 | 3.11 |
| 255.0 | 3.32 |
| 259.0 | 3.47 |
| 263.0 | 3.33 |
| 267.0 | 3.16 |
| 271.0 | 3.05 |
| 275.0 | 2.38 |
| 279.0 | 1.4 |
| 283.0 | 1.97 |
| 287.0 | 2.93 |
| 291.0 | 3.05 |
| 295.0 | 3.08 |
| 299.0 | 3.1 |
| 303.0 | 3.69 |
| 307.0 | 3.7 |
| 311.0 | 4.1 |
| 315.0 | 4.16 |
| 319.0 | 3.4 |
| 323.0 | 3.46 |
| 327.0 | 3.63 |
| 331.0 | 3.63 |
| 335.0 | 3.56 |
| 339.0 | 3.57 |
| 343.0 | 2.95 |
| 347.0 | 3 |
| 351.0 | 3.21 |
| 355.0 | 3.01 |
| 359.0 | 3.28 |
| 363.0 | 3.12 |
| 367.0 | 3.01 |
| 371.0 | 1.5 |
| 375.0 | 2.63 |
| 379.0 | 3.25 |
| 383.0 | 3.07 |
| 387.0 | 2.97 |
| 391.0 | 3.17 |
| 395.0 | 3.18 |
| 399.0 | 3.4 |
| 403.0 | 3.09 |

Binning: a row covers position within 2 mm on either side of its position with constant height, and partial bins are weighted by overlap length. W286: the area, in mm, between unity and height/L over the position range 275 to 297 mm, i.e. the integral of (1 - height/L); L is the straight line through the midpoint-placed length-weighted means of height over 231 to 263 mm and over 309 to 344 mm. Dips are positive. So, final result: 6.1 mm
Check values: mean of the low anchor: 3.23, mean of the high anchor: 3.63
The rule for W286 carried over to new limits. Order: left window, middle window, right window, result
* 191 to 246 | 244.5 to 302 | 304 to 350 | 6.7 mm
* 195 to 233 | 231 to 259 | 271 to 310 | -2.6 mm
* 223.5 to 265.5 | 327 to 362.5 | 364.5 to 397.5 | -4.0 mm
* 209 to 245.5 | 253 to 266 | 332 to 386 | -1.2 mm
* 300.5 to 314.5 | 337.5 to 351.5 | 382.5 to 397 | 1.4 mm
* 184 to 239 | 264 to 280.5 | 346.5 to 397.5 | 2.3 mm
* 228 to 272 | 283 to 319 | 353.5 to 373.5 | -4.6 mm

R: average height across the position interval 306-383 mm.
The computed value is 3.26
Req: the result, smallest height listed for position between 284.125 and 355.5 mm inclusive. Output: 2.93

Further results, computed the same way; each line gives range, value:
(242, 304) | 1.4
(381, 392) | 2.97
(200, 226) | 2.96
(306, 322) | 3.4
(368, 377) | 1.5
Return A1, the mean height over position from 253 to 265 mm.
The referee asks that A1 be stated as 3.37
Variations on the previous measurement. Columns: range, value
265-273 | 3.1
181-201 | 2.99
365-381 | 2.6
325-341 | 3.6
